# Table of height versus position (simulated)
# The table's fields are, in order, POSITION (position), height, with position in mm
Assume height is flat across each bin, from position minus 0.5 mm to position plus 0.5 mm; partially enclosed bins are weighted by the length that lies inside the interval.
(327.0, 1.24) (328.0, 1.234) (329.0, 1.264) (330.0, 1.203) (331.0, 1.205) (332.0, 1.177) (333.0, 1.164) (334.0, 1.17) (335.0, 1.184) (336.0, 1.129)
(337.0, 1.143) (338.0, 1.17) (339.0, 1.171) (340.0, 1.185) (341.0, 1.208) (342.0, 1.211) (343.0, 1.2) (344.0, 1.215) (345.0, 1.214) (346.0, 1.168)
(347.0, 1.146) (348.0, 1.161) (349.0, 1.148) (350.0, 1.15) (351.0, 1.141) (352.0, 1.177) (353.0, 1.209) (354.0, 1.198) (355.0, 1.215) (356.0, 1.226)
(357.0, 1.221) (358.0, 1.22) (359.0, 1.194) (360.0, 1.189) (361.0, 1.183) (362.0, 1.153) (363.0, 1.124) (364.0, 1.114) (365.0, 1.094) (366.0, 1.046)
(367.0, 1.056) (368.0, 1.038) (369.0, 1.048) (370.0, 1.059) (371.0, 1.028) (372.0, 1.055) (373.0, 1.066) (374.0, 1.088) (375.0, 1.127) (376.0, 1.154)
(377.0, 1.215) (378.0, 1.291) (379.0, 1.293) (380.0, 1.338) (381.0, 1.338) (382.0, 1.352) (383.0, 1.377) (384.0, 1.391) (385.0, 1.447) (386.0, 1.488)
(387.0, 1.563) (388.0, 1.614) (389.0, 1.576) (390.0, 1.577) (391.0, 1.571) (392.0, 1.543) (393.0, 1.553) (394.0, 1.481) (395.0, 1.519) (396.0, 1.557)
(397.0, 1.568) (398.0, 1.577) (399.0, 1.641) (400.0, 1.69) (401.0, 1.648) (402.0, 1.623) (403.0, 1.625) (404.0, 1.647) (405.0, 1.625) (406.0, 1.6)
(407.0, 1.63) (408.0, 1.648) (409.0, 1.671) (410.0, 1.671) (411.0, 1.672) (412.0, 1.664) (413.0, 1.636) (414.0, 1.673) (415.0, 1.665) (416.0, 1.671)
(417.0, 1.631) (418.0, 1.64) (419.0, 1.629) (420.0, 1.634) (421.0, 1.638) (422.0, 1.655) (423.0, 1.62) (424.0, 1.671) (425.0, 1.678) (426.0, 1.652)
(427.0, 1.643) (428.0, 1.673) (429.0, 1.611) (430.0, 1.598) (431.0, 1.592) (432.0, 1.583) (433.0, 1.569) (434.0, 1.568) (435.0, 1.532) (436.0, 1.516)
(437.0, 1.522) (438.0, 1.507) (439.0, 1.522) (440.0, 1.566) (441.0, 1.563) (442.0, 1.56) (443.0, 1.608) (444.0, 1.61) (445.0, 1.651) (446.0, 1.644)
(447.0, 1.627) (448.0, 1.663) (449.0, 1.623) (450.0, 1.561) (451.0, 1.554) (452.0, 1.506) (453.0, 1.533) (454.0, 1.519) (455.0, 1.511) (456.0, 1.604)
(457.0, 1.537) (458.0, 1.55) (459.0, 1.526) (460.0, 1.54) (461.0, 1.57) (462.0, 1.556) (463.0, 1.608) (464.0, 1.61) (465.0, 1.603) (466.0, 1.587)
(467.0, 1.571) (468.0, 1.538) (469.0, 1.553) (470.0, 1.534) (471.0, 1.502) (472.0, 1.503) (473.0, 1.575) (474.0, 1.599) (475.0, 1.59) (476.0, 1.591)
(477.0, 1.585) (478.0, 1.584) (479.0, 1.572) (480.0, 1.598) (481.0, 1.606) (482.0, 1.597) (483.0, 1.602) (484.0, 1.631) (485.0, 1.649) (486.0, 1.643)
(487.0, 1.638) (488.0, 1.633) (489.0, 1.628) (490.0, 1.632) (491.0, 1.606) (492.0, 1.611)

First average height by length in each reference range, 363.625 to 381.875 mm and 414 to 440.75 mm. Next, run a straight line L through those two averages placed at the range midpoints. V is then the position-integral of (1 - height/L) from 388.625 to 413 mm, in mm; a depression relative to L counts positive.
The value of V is -4.04 mm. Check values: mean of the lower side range 1.14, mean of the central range 1.61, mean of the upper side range 1.61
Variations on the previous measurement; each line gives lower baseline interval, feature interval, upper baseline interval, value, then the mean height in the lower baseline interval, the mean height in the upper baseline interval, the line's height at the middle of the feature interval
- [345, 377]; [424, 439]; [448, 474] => -1.6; 1.14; 1.56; 1.43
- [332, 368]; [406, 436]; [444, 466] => -3.9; 1.17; 1.58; 1.44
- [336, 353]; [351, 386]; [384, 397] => 4.4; 1.18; 1.54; 1.36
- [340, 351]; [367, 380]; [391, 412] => 2.5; 1.18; 1.61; 1.4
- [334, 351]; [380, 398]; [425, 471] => -2.0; 1.17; 1.58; 1.35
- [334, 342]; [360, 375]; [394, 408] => 3.1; 1.17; 1.61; 1.38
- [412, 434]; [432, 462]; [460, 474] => 0.6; 1.64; 1.56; 1.6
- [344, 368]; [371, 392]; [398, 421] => 0.8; 1.16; 1.65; 1.39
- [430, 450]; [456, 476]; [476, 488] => 0.5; 1.58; 1.61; 1.6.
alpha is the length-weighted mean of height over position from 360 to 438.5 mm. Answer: 1.47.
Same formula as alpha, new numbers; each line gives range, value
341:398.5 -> 1.27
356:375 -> 1.11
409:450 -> 1.62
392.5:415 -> 1.62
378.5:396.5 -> 1.48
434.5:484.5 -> 1.57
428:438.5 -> 1.57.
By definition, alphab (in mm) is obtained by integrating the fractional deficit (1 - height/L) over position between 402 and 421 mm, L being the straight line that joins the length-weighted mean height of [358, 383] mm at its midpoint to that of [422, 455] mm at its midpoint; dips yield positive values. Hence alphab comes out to -3.1 mm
